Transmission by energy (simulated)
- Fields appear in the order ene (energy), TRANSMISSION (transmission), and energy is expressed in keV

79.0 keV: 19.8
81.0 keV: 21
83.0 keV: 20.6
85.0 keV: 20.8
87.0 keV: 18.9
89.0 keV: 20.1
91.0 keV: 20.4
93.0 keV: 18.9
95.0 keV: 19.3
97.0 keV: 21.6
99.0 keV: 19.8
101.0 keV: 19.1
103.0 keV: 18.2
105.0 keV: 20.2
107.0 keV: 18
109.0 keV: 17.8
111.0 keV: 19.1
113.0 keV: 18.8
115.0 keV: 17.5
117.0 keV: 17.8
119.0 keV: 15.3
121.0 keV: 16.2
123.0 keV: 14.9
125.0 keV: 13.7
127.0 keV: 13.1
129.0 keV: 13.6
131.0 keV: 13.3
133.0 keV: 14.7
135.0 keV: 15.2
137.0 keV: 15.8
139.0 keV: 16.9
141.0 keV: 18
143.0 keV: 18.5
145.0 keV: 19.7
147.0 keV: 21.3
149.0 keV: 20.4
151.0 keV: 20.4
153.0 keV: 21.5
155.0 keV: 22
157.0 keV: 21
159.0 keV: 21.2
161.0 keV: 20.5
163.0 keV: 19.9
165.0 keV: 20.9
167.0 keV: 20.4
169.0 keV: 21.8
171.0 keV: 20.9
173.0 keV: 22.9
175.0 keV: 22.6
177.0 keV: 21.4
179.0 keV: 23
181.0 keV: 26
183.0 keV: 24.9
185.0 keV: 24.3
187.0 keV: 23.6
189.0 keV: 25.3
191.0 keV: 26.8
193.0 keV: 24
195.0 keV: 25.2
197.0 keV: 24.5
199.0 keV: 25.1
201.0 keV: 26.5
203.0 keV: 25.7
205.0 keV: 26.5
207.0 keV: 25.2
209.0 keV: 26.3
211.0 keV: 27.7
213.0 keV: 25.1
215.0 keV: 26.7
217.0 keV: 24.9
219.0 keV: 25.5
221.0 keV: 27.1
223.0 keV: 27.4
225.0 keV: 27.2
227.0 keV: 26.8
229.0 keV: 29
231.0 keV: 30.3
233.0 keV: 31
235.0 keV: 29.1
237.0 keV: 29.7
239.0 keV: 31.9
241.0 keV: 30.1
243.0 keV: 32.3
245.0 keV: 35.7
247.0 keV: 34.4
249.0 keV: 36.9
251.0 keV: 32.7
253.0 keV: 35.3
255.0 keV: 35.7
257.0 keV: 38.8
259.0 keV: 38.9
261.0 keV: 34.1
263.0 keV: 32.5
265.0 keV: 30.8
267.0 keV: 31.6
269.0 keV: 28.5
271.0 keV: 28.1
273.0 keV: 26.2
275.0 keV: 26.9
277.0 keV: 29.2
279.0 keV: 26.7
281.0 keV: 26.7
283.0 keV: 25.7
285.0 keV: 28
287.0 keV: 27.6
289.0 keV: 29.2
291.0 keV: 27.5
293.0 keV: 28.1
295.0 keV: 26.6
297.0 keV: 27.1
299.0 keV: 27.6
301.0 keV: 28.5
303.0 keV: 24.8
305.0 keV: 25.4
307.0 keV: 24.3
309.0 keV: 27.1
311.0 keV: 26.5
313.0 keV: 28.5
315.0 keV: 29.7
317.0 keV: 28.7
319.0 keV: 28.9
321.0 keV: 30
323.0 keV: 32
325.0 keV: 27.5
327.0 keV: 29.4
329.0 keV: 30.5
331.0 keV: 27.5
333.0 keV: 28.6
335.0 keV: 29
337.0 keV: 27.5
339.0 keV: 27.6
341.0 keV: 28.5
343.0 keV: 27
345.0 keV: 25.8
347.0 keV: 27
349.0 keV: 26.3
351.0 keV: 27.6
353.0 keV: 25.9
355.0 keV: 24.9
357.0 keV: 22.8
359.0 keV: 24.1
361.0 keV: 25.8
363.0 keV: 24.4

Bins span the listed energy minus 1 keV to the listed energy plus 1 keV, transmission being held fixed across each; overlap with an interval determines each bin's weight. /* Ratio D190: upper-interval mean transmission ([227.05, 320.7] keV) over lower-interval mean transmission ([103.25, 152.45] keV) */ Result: 1.74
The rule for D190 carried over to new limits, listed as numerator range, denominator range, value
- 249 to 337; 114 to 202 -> 1.44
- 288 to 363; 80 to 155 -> 1.51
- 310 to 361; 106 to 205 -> 1.36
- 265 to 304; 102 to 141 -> 1.69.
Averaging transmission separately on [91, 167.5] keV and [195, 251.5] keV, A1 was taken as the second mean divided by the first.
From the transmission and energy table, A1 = 1.56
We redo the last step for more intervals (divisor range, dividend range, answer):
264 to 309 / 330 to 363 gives 0.97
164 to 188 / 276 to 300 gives 1.21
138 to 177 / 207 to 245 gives 1.38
